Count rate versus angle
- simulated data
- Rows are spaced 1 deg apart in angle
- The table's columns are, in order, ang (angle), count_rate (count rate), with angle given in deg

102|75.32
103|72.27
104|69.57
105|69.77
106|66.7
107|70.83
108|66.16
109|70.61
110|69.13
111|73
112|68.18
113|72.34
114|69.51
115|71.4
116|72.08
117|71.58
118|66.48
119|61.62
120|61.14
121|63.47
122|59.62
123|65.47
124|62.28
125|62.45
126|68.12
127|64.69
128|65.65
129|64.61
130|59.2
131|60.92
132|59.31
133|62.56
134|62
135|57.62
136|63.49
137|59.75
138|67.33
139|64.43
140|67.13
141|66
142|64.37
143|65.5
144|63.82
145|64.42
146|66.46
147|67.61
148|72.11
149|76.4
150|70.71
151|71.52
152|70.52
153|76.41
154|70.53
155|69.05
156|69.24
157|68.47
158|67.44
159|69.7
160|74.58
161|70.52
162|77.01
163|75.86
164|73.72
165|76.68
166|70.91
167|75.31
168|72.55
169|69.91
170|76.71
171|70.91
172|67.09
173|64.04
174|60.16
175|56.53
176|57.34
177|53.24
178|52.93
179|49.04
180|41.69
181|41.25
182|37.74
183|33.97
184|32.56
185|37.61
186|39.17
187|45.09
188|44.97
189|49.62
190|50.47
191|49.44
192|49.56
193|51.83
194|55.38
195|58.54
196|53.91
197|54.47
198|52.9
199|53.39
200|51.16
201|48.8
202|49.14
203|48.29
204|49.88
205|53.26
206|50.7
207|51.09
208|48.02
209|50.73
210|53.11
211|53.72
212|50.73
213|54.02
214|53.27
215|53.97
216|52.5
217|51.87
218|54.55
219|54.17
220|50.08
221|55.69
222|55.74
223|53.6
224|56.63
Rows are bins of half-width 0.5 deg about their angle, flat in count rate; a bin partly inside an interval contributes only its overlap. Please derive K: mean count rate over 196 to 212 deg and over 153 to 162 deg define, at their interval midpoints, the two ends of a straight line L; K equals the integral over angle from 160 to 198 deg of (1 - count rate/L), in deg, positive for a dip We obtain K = 3.2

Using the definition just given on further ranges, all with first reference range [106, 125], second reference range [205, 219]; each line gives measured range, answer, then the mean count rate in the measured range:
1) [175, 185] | 2.2 deg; 44.7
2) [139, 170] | -4.7 deg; 70.5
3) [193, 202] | 0.2 deg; 53.2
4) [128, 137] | 0.5 deg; 61.4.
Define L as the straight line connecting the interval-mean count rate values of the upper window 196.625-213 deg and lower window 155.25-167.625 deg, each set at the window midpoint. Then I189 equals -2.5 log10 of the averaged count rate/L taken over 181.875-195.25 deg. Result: 0.28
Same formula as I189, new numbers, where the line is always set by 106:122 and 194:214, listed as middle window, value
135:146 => -0.02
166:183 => -0.02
